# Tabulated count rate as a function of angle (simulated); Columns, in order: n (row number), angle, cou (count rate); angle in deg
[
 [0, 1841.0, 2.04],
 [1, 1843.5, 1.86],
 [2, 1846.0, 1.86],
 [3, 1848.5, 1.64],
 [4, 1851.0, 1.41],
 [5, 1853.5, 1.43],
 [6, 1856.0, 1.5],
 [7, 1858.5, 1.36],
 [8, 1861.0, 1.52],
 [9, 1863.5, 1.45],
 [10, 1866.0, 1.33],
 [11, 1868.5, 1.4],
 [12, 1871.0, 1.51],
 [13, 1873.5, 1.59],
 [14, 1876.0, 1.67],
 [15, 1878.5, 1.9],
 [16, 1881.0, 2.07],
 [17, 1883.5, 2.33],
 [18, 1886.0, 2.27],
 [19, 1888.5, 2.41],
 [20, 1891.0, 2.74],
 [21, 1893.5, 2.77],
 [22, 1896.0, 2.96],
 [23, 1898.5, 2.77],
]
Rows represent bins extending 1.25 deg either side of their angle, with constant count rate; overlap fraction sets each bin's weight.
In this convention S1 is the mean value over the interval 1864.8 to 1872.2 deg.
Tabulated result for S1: 1.41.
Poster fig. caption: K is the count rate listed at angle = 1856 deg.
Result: 1.5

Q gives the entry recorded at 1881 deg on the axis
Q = 2.07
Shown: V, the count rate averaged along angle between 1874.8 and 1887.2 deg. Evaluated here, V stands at 2.05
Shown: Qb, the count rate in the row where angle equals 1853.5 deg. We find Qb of 1.43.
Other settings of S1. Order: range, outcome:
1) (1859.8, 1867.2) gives 1.43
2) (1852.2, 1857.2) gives 1.46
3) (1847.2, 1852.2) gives 1.53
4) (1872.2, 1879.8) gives 1.72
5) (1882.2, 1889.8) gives 2.34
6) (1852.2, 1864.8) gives 1.45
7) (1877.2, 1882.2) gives 1.98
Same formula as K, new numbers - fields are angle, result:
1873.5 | 1.59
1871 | 1.51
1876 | 1.67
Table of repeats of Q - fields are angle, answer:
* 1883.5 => 2.33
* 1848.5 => 1.64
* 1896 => 2.96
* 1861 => 1.52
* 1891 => 2.74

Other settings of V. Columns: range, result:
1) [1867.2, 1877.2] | 1.54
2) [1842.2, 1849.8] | 1.79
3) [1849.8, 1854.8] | 1.42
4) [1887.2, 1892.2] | 2.57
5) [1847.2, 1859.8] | 1.47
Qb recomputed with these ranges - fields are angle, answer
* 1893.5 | 2.77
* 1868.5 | 1.4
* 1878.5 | 1.9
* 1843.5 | 1.86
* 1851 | 1.41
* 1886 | 2.27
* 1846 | 1.86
